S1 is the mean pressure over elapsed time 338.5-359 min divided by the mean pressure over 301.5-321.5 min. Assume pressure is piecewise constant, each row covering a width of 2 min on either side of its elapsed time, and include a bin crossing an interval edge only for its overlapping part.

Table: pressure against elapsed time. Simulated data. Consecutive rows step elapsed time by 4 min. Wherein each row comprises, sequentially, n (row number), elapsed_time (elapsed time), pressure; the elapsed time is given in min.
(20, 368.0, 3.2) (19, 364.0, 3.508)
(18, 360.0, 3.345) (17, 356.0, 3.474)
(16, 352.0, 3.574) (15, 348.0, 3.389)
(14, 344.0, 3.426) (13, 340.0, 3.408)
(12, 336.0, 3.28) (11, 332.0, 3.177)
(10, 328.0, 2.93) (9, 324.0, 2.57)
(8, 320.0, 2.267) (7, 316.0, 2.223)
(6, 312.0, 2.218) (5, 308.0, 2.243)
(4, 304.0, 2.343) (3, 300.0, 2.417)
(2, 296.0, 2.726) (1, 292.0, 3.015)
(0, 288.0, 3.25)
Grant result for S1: 1.5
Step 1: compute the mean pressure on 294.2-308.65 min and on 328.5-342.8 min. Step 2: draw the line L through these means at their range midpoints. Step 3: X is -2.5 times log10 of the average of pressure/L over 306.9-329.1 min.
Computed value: 0.19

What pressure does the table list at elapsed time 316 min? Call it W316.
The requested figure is 2.223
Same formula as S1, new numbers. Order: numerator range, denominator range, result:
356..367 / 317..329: 1.35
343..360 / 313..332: 1.35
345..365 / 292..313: 1.41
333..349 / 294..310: 1.38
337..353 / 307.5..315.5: 1.54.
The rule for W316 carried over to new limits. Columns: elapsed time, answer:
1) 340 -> 3.408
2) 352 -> 3.574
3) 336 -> 3.28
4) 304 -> 2.343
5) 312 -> 2.218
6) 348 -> 3.389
